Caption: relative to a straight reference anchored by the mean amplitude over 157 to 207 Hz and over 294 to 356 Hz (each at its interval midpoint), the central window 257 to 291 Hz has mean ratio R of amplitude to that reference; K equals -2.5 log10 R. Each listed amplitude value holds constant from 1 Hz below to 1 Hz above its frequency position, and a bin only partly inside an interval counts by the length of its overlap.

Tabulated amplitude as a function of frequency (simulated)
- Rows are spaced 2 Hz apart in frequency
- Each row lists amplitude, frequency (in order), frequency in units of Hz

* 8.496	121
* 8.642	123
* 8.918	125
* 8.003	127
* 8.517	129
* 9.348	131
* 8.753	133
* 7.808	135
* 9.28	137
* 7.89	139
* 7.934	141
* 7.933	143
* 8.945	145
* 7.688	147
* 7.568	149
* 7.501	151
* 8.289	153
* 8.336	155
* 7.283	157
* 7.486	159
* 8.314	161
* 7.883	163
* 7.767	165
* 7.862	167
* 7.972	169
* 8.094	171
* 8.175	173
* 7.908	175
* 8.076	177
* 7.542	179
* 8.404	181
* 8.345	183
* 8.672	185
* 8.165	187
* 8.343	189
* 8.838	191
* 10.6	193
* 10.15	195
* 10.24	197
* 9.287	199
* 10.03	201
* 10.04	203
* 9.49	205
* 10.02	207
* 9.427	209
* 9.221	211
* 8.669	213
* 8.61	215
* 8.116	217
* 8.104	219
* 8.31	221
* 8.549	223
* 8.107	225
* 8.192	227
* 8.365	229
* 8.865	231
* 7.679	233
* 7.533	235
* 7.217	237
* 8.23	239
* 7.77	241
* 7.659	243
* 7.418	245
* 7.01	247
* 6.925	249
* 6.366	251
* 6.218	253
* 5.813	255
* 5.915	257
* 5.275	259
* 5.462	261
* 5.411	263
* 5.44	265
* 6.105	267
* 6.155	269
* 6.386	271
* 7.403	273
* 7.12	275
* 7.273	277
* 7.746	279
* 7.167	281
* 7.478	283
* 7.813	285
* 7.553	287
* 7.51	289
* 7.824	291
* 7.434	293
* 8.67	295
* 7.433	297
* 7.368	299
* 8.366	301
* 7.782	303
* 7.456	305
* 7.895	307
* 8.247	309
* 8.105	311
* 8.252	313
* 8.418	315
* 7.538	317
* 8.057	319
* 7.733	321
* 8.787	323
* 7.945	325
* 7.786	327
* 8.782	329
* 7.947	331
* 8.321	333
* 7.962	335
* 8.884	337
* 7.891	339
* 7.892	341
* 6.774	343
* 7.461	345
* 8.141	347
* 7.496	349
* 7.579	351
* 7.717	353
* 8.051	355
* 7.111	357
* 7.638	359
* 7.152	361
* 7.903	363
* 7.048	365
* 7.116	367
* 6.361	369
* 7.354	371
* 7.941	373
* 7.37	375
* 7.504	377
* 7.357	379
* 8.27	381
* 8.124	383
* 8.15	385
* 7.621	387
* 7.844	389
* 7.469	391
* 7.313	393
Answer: 0.217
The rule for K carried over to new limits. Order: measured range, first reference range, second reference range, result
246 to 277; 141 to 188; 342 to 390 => 0.241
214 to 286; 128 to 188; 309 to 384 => 0.109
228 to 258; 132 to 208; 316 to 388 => 0.131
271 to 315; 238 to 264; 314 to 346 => -0.051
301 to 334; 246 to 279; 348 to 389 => -0.162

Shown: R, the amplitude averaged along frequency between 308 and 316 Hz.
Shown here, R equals 8.26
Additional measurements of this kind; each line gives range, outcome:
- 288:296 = 7.86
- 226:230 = 8.28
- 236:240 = 7.72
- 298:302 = 7.87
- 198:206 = 9.71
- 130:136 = 8.64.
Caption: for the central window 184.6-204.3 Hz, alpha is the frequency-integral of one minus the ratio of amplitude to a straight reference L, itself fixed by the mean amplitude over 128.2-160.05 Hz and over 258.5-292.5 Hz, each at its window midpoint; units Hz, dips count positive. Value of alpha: -4.7 Hz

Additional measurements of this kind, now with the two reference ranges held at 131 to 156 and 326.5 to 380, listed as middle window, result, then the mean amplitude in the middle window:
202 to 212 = -1.99 Hz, 9.64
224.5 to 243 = -0.02 Hz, 7.97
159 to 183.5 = 0.40 Hz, 8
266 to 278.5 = 1.72 Hz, 6.78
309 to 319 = -0.44 Hz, 8.09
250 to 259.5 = 2.35 Hz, 5.95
